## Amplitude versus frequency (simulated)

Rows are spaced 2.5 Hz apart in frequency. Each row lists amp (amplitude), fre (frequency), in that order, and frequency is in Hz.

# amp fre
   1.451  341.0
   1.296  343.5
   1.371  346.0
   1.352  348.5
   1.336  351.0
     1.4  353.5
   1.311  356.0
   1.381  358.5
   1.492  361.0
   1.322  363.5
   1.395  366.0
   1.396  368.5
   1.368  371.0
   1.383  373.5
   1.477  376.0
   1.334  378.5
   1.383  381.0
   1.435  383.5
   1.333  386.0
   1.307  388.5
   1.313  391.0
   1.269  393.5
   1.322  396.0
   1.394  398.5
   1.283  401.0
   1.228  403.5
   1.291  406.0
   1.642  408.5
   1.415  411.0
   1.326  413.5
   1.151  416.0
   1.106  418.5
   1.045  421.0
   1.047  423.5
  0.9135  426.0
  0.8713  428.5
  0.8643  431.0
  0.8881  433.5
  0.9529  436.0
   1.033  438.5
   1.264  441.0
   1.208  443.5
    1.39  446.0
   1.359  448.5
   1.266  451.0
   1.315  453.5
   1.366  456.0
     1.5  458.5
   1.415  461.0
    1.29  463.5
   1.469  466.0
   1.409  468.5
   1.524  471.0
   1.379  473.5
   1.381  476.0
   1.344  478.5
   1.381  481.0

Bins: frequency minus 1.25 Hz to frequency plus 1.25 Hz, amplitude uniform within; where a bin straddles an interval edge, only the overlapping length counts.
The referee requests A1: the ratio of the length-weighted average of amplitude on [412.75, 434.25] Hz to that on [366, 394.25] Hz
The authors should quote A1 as 0.75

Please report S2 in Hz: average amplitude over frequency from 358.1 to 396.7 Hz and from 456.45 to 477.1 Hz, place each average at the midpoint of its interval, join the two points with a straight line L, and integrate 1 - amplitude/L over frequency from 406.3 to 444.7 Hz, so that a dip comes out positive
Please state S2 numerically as 7.6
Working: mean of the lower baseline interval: 1.37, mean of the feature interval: 1.12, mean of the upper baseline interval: 1.42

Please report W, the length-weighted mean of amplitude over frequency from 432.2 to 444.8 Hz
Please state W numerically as 1.07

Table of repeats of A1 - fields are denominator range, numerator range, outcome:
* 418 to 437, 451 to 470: 1.45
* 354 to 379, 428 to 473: 0.90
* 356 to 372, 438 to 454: 0.92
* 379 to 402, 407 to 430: 0.87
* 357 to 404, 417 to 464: 0.85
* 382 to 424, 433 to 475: 1.01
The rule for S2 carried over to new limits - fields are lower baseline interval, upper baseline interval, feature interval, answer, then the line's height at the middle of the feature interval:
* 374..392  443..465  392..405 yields 0.6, 1.37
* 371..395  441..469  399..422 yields 1.3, 1.36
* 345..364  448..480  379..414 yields 0.6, 1.38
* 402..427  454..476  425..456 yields 4.7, 1.32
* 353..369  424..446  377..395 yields -1.1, 1.26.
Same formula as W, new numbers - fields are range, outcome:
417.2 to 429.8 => 0.997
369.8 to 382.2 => 1.39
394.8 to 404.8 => 1.31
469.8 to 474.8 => 1.45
